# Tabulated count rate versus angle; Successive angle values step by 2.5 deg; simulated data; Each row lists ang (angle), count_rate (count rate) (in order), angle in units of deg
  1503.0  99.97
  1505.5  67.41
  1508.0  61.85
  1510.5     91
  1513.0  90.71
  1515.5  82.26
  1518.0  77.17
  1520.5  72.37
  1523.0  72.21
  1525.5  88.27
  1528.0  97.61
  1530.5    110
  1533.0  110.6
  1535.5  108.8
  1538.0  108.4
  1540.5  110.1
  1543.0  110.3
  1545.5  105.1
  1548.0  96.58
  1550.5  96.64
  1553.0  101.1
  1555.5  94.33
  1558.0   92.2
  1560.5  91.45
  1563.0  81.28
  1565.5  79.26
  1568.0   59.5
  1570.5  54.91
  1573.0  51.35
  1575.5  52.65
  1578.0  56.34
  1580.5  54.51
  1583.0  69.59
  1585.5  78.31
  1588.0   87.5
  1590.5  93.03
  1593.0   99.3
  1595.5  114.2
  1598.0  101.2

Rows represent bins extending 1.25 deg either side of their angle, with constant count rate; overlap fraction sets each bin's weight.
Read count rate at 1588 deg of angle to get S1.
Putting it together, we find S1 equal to 87.5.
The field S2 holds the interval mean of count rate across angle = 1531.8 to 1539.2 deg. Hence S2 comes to 109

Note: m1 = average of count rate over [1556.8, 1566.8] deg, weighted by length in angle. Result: 85.9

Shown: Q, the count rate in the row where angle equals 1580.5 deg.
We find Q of 54.51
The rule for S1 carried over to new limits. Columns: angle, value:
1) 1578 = 56.34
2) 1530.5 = 110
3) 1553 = 101.1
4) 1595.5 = 114.2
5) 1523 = 72.21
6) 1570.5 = 54.91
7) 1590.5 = 93.03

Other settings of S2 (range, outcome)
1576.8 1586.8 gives 64.8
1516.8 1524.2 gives 73.9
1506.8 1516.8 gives 81.5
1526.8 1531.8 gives 104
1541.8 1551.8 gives 102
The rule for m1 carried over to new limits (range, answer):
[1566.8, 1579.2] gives 54.9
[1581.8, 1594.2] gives 85.6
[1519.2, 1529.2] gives 82.5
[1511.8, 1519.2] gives 83.4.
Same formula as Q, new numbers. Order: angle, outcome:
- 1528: 97.61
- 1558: 92.2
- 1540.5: 110.1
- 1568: 59.5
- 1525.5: 88.27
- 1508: 61.85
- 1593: 99.3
